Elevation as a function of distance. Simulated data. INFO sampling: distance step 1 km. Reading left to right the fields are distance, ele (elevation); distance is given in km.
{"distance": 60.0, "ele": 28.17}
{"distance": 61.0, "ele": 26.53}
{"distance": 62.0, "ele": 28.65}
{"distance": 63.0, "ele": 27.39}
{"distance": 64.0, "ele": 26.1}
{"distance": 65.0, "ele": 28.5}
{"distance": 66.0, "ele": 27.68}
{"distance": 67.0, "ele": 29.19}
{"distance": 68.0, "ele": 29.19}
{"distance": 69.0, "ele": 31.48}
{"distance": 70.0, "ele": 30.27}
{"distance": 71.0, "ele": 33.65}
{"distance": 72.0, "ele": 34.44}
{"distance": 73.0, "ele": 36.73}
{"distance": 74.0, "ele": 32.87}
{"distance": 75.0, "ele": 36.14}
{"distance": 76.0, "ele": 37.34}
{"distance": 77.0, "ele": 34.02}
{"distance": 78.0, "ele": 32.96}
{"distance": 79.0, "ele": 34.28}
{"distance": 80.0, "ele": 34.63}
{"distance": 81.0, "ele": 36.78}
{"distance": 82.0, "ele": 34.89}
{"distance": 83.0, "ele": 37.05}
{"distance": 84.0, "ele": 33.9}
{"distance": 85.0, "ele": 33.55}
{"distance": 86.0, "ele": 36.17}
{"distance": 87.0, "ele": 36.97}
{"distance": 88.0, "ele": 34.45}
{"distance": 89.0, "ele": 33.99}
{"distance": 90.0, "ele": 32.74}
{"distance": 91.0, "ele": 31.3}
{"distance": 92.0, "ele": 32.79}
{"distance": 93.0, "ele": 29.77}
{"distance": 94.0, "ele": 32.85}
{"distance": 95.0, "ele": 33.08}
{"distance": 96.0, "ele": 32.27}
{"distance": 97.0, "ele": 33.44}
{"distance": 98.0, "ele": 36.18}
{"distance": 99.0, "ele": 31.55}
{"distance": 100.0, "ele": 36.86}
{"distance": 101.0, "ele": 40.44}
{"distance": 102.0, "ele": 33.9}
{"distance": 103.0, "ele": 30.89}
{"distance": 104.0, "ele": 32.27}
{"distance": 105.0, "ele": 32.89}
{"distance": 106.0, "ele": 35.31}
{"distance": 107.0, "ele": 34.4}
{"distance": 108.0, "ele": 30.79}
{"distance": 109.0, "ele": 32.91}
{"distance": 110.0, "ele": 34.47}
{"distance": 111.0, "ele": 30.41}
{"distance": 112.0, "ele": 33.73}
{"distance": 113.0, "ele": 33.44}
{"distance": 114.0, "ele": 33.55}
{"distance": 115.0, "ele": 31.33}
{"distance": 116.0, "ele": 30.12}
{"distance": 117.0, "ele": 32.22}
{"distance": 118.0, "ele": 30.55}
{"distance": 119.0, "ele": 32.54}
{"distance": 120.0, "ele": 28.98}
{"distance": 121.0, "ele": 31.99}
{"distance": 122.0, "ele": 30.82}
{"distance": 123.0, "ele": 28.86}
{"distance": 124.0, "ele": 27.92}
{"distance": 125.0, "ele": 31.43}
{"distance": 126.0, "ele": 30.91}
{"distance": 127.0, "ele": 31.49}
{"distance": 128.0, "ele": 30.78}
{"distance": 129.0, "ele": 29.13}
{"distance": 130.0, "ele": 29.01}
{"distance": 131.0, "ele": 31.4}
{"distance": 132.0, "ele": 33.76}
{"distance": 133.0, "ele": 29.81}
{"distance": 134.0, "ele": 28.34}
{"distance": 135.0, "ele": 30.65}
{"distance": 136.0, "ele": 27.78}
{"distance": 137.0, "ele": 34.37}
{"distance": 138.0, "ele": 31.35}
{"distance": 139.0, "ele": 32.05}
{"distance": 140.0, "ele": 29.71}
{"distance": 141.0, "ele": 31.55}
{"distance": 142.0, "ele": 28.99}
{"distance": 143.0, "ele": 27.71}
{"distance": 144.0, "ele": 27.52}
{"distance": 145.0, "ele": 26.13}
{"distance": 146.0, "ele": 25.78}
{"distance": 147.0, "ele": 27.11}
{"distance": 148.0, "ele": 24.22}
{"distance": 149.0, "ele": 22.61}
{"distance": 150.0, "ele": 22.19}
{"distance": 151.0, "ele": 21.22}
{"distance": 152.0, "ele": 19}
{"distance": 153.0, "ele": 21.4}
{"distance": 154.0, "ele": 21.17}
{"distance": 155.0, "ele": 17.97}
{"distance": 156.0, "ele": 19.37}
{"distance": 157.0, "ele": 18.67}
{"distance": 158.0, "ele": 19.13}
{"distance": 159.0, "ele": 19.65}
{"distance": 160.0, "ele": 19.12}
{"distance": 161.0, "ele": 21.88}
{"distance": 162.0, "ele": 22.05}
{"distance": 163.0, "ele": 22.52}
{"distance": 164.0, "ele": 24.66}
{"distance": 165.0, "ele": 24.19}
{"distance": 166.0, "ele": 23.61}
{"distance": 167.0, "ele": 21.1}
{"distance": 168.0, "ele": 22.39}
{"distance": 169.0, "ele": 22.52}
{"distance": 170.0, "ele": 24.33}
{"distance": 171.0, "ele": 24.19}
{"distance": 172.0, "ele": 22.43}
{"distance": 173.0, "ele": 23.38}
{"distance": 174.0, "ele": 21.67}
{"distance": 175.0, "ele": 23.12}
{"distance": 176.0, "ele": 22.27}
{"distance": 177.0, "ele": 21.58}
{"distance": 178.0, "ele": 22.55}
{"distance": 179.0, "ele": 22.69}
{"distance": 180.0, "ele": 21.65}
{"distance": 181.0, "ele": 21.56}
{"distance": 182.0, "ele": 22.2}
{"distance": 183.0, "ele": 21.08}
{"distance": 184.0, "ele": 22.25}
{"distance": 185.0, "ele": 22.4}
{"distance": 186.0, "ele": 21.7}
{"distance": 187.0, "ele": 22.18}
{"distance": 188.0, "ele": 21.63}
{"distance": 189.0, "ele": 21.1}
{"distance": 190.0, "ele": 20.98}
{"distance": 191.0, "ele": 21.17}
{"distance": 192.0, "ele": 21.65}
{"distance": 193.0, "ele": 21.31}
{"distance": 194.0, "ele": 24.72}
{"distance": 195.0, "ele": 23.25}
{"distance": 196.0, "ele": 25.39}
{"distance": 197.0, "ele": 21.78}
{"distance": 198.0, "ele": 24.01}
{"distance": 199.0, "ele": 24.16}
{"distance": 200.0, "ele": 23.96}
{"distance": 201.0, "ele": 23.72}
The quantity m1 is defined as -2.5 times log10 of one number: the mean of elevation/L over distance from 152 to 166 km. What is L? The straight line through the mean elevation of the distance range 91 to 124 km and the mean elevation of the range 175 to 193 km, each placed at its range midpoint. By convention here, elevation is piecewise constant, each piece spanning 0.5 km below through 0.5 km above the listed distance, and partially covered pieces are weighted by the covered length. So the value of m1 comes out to 0.21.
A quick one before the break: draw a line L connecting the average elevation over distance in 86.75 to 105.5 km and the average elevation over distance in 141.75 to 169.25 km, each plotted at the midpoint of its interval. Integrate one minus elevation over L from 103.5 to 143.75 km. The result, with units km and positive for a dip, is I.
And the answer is -4.02 km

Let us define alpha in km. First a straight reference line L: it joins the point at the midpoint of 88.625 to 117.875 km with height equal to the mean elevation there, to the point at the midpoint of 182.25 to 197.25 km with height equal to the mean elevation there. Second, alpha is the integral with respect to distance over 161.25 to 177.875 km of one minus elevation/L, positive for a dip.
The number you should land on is 1.2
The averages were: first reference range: 33.1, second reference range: 22.2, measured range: 22.9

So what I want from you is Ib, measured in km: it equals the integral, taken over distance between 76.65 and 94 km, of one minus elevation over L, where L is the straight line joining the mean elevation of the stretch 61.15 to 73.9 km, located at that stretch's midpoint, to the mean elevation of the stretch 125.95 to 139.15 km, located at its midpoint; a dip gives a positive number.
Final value -2.1 km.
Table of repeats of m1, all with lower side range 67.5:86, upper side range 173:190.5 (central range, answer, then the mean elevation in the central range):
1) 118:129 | -0.06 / 30.5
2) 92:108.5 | -0.07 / 33.5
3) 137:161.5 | 0.07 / 24.2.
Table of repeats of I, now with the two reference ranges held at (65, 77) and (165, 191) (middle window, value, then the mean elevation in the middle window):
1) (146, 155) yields 0.9 km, 22.3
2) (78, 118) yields -4.9 km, 33.6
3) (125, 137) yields -1.7 km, 30.5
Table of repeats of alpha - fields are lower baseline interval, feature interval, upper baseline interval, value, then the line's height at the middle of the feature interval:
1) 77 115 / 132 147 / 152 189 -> -1.50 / 26.8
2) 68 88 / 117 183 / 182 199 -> 3.06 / 26.7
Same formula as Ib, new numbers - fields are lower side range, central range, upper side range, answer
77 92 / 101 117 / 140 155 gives -1.2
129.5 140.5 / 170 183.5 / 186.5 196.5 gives 1.2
